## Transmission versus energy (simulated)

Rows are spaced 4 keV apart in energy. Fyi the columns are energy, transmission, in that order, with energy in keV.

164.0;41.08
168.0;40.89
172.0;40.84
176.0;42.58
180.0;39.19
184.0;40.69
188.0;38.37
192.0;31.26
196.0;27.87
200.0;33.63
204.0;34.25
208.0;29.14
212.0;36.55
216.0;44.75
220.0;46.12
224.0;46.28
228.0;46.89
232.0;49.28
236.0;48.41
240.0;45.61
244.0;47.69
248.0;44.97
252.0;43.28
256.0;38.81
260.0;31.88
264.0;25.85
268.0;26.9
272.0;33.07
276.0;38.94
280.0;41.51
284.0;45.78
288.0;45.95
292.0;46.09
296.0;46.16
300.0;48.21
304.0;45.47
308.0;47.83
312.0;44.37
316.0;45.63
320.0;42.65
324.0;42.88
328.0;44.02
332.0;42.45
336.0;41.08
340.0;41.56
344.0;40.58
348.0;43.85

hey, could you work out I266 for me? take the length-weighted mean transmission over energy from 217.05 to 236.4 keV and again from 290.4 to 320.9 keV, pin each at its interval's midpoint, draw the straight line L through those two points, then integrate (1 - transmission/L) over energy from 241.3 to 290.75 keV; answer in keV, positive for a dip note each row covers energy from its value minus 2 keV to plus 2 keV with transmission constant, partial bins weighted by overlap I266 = 8.1 keV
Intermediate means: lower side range 47.2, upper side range 45.9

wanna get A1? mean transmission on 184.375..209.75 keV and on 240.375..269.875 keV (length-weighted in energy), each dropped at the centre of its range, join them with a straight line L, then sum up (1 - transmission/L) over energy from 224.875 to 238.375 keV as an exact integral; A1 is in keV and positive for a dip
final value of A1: -4.6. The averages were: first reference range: 33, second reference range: 37.6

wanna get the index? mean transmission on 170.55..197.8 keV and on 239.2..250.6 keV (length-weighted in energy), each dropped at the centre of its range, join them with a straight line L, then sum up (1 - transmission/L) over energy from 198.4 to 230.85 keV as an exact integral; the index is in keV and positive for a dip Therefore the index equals 1.4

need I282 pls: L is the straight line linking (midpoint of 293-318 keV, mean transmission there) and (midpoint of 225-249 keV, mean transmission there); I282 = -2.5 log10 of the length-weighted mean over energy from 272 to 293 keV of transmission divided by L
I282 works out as 0.099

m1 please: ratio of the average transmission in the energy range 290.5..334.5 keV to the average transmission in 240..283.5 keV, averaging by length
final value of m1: 1.19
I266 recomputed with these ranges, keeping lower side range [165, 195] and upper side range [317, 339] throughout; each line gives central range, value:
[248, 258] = -0.3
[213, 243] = -4.8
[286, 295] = -0.9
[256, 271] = 4.0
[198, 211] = 2.2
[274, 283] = 0.1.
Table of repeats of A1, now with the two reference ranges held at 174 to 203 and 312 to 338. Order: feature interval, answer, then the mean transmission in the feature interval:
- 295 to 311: -1.8 keV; 46.8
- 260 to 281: 4.0 keV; 32.7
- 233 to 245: -2.7 keV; 47.4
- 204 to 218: 0.3 keV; 36.4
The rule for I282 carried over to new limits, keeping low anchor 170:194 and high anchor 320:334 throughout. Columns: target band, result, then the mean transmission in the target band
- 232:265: -0.03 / 41.8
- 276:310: -0.08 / 45.5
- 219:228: -0.16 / 46.4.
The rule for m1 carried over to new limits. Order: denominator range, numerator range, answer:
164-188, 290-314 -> 1.14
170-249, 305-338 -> 1.08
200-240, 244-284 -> 0.88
